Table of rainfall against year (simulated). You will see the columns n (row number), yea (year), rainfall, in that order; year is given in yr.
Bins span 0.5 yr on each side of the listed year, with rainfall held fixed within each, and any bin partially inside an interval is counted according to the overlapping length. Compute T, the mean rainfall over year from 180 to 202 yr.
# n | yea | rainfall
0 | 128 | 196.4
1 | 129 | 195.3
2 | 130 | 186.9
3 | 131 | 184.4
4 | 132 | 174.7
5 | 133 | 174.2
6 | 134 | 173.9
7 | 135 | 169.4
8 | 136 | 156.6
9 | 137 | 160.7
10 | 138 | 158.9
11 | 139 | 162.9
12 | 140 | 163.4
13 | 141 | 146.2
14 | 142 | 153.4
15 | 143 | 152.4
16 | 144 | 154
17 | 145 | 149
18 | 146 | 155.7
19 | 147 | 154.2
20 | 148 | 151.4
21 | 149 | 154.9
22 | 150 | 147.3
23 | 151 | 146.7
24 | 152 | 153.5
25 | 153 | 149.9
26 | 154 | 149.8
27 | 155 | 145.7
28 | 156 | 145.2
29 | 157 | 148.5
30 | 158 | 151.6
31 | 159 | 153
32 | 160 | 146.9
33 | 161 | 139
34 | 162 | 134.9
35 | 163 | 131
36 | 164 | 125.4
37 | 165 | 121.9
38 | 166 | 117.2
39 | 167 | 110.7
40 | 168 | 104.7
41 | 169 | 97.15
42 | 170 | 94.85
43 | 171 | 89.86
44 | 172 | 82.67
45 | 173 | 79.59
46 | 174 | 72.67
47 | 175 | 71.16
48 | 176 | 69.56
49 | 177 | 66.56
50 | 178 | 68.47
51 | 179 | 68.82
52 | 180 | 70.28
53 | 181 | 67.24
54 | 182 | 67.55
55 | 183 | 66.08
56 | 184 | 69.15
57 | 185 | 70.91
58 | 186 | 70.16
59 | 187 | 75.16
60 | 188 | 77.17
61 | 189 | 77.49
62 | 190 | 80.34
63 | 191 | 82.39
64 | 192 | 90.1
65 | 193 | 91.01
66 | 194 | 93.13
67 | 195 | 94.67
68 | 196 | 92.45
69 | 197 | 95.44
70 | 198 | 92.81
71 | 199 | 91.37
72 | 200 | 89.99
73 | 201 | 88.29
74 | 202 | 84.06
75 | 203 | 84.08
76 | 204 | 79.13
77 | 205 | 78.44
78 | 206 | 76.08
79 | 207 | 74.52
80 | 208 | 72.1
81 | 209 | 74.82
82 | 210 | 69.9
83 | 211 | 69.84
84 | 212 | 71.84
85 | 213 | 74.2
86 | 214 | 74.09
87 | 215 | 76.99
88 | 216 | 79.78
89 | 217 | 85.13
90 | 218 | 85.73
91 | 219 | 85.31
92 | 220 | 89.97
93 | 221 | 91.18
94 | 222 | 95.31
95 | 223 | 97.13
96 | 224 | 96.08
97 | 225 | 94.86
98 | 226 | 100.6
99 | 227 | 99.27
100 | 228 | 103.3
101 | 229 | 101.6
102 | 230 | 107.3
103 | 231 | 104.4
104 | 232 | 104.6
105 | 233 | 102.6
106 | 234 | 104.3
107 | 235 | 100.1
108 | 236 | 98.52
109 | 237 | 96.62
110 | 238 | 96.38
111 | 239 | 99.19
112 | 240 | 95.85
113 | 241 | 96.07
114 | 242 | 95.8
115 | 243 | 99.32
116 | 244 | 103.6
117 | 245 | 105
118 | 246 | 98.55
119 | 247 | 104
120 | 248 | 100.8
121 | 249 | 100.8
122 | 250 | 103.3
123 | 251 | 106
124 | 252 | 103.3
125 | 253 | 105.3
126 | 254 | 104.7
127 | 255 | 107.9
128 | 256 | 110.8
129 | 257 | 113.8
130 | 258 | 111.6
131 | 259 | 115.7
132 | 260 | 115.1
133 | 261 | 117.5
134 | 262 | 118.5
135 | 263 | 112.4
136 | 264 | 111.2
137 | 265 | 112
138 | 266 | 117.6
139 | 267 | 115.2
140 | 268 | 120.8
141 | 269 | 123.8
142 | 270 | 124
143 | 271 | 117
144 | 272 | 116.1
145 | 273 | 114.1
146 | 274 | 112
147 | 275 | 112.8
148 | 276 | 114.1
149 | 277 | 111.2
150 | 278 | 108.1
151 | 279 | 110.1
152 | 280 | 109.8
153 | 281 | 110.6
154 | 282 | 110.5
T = 81.8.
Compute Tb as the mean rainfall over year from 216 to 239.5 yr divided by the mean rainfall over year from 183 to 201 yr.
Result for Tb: 1.2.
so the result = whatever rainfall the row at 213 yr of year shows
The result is 74.2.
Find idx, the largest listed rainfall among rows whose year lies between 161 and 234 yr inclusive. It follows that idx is 139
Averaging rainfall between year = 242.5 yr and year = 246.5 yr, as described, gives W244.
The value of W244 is 102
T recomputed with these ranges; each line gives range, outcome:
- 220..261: 102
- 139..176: 131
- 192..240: 89.6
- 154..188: 100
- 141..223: 101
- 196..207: 85.7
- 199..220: 79.3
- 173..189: 70.6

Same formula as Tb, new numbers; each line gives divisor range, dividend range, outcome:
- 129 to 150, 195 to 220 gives 0.50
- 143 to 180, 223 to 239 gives 0.82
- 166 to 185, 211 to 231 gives 1.13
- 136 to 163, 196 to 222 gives 0.54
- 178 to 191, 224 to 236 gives 1.41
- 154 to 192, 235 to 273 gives 1.10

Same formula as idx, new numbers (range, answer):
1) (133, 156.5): 174.2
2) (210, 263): 118.5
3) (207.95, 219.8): 85.73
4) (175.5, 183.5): 70.28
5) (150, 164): 153.5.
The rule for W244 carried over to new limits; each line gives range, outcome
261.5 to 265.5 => 114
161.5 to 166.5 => 126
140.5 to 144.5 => 152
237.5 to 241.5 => 96.9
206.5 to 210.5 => 72.8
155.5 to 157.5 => 147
